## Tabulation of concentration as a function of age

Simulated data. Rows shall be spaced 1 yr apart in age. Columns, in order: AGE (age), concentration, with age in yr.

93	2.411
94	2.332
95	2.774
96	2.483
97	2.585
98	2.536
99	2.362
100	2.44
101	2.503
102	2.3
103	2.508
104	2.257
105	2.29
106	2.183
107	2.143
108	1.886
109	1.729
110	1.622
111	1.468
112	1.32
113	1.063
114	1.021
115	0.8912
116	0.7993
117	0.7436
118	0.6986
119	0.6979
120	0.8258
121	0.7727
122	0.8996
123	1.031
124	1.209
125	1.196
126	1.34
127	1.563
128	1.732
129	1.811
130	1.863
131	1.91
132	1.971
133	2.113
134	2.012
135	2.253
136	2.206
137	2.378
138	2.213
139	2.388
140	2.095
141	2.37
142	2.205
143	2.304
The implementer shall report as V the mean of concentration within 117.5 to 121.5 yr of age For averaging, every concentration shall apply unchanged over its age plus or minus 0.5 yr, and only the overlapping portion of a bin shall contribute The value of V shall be 0.749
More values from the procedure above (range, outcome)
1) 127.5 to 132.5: 1.86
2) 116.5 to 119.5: 0.713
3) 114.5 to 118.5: 0.783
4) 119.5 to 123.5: 0.882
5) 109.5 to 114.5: 1.3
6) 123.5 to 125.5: 1.2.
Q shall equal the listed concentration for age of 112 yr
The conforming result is 1.32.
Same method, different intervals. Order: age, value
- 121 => 0.7727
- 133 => 2.113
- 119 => 0.6979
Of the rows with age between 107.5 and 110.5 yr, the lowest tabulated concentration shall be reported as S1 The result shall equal 1.622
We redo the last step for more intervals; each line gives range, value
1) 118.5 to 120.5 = 0.6979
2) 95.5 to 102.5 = 2.3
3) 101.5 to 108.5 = 1.886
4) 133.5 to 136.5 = 2.012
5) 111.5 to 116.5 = 0.7993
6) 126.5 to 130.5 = 1.563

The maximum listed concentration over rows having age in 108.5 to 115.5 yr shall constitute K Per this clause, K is 1.729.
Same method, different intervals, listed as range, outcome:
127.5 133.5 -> 2.113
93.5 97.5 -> 2.774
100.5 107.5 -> 2.508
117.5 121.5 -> 0.8258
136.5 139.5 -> 2.388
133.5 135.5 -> 2.253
